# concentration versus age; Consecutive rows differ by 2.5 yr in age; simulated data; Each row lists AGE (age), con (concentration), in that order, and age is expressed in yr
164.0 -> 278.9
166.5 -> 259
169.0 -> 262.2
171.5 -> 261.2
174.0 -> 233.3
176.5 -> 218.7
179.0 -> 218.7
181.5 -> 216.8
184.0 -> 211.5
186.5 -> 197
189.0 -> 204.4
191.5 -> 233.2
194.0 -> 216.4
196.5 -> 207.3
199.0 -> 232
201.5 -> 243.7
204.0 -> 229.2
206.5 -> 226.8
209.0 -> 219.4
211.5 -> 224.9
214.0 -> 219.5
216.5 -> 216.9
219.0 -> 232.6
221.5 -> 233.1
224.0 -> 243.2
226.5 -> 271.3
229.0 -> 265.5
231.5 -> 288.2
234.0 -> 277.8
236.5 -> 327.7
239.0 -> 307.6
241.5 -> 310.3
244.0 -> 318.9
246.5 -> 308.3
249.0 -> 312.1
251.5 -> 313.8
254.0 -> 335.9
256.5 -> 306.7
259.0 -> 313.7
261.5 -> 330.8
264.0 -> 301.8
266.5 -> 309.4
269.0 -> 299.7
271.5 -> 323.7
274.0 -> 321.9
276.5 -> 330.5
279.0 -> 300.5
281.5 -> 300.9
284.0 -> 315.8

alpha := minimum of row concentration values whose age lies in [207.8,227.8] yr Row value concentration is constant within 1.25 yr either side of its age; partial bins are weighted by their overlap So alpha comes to 216.9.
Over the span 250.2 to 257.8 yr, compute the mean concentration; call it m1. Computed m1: 319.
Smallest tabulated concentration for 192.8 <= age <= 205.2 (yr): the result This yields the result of 207.3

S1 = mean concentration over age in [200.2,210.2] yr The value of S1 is 230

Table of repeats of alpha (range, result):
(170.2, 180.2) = 218.7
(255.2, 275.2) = 299.7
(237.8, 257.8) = 306.7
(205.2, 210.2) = 219.4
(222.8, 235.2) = 243.2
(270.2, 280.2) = 300.5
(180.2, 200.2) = 197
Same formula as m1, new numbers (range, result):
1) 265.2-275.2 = 314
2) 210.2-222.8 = 225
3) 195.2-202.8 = 228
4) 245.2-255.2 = 317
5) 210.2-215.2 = 222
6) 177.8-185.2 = 216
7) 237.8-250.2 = 311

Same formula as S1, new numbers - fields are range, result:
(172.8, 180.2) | 224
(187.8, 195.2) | 218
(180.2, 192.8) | 213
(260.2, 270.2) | 310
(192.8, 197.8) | 212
